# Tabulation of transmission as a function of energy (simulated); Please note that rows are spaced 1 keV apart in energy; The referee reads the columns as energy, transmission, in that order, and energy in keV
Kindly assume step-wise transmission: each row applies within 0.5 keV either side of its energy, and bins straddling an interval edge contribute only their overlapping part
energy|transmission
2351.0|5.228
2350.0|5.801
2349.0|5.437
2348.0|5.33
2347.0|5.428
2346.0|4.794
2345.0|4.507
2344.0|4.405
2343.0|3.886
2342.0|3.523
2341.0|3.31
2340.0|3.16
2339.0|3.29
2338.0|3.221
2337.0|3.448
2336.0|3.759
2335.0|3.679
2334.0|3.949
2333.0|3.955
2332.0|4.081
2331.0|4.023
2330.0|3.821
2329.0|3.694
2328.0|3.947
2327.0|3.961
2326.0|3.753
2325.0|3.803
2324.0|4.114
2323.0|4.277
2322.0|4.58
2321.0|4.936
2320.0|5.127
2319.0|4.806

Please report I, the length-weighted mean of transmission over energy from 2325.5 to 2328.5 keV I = 3.89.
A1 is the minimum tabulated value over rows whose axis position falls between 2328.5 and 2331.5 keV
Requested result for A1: 3.694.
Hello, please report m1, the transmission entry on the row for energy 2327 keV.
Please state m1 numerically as 3.961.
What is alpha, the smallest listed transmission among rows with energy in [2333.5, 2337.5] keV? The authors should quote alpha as 3.448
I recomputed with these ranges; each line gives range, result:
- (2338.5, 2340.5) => 3.23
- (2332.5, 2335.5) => 3.86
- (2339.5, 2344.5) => 3.66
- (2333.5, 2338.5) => 3.61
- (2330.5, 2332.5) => 4.05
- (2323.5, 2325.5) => 3.96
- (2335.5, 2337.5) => 3.6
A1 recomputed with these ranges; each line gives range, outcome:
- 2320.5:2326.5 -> 3.753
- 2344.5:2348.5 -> 4.507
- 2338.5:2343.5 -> 3.16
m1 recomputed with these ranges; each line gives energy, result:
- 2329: 3.694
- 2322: 4.58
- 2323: 4.277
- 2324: 4.114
